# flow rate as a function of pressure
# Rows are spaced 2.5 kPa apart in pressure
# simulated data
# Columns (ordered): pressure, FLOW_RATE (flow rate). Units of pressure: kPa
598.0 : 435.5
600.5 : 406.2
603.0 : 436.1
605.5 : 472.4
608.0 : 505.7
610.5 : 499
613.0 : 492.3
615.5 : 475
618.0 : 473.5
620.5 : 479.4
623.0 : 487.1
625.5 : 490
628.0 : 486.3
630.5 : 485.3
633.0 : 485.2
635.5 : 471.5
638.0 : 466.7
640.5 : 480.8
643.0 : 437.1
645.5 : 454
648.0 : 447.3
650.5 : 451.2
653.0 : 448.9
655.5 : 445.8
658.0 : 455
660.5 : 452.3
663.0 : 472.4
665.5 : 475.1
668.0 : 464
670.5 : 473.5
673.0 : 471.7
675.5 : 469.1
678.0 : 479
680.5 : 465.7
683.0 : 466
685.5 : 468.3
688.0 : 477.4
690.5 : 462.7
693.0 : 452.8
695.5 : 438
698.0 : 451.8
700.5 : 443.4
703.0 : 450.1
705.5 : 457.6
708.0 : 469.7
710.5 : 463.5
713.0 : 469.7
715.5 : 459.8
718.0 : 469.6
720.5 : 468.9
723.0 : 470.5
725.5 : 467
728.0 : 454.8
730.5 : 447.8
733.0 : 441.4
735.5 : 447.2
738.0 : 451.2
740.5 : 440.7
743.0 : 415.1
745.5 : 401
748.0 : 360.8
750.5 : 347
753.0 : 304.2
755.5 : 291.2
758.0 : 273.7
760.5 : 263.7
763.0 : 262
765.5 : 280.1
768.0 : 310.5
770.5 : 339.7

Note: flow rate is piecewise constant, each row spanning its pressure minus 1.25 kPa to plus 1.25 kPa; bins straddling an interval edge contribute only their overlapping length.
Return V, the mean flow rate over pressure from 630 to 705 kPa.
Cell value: 462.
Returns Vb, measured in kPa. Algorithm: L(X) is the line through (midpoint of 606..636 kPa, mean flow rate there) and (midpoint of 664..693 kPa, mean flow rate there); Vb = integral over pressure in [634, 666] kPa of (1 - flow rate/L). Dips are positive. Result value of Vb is 1.3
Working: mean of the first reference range 486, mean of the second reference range 469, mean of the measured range 458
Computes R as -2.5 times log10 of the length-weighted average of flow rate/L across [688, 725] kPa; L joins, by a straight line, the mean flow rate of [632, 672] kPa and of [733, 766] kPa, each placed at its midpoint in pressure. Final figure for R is -0.15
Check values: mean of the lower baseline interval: 461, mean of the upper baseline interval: 354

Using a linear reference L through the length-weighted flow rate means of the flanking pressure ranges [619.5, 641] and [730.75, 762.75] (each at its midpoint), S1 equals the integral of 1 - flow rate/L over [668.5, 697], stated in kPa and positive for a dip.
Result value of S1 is -2.3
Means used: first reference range 481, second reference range 369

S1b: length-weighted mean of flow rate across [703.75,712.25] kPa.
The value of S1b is 463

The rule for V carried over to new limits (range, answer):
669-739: 461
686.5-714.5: 458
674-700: 463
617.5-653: 470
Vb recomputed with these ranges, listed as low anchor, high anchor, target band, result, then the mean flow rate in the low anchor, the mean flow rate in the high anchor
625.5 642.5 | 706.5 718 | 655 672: 0.36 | 478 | 466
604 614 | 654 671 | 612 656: 0.68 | 491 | 462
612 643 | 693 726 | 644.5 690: 0.62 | 479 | 460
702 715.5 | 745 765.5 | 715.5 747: -5.00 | 462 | 308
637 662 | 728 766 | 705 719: -2.37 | 454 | 366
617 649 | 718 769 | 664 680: -1.12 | 473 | 382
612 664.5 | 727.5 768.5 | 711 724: -2.47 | 468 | 364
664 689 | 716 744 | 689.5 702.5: 0.41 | 471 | 453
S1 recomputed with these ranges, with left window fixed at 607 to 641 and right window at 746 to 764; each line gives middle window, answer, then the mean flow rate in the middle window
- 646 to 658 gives -0.10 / 449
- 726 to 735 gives -2.95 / 450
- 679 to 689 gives -1.68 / 469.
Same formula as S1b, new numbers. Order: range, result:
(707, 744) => 456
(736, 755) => 387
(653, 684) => 465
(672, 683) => 471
